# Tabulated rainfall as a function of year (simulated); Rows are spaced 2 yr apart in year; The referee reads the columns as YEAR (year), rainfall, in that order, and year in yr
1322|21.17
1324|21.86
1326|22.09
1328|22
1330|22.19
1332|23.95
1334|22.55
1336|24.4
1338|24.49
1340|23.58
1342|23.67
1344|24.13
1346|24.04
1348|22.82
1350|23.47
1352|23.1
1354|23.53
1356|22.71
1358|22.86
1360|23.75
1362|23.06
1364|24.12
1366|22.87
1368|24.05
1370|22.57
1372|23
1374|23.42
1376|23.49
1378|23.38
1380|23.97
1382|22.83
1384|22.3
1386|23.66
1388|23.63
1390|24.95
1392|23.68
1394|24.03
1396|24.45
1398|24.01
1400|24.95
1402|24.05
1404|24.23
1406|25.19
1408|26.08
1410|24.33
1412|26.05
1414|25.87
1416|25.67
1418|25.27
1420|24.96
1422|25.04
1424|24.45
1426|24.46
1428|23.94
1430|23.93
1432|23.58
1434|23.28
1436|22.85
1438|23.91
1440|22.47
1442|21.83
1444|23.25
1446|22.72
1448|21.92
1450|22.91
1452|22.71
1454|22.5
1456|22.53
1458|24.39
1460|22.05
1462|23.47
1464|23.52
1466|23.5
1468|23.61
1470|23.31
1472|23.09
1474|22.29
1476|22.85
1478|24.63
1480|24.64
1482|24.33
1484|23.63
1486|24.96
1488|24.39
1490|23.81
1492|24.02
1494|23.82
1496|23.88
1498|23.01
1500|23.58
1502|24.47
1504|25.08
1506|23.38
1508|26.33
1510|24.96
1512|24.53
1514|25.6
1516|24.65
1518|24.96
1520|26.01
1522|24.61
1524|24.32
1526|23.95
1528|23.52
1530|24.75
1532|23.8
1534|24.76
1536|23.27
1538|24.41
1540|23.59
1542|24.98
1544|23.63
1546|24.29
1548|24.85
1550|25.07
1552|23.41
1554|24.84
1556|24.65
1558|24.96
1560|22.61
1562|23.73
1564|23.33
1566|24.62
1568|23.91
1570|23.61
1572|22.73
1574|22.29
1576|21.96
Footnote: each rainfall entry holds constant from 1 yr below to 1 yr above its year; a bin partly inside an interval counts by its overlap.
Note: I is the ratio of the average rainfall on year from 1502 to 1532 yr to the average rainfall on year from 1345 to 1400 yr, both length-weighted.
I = 1.05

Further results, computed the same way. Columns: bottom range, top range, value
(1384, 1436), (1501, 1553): 1.00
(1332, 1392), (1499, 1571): 1.04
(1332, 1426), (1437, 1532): 0.99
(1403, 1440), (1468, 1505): 0.97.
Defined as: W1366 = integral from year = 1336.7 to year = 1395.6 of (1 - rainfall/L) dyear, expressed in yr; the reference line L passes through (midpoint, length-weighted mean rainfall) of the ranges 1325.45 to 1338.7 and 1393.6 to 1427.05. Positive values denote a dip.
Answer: 0.9 yr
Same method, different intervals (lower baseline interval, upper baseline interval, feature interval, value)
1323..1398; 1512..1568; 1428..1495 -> 1.6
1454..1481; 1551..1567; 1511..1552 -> -1.1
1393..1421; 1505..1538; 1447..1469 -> 1.6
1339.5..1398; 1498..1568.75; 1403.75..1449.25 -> -0.6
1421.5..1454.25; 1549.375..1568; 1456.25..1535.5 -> -1.4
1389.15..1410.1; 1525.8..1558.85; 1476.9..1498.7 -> 0.2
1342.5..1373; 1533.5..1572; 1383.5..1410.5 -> -0.9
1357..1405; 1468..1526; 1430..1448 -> 0.7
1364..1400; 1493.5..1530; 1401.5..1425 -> -1.3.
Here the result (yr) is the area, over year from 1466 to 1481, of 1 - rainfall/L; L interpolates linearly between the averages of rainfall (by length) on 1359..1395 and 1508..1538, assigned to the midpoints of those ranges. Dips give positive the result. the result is 0.5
